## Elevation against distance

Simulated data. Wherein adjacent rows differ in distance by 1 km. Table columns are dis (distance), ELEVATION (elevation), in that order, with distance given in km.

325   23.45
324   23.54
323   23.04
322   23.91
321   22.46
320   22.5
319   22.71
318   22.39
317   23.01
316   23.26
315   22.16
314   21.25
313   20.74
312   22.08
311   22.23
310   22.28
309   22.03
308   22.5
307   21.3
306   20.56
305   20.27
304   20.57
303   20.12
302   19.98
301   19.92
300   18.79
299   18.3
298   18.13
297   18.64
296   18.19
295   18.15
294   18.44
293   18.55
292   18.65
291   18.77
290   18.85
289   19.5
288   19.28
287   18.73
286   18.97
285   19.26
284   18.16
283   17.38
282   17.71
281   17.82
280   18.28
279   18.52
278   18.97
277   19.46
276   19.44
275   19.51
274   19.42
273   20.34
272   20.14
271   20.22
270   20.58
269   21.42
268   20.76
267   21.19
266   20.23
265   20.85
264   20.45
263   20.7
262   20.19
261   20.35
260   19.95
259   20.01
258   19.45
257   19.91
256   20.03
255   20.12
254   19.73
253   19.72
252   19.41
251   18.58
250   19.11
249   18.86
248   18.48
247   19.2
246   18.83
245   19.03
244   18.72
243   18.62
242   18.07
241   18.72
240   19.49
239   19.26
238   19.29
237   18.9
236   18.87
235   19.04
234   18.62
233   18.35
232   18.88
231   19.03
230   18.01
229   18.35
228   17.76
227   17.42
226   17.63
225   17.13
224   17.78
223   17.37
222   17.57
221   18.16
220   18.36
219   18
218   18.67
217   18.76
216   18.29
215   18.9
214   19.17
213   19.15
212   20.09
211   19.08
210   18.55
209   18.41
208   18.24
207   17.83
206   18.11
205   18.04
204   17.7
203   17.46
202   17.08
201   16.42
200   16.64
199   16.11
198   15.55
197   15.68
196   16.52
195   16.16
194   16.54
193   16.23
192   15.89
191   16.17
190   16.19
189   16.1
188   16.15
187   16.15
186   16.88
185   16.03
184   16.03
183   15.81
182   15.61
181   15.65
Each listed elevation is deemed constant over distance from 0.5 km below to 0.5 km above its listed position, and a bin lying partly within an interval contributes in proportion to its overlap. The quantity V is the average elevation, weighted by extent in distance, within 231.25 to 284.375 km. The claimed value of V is 19.4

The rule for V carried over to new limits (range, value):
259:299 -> 19.3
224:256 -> 18.8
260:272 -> 20.6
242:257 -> 19.2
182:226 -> 17.3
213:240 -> 18.4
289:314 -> 19.9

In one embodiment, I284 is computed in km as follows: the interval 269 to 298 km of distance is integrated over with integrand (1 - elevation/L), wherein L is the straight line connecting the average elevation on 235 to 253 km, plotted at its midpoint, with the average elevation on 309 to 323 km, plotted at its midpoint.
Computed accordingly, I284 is 2.6 km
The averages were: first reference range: 18.9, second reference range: 22.4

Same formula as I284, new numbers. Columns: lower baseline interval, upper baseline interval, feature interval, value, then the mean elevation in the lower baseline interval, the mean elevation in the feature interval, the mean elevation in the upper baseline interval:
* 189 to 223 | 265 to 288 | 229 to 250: -0.4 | 17.5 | 18.8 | 19.4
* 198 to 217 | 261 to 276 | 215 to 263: 1.0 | 18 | 18.8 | 20.4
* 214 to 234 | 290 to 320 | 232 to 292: -0.3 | 18.2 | 19.3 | 20.5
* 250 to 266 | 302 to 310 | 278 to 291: 1.3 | 19.9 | 18.6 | 21.1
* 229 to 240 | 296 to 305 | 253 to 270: -1.2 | 18.8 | 20.3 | 19.3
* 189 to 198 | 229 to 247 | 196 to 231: -1.1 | 16.1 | 17.9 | 18.8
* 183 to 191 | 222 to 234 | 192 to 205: 0.1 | 16.2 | 16.5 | 18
